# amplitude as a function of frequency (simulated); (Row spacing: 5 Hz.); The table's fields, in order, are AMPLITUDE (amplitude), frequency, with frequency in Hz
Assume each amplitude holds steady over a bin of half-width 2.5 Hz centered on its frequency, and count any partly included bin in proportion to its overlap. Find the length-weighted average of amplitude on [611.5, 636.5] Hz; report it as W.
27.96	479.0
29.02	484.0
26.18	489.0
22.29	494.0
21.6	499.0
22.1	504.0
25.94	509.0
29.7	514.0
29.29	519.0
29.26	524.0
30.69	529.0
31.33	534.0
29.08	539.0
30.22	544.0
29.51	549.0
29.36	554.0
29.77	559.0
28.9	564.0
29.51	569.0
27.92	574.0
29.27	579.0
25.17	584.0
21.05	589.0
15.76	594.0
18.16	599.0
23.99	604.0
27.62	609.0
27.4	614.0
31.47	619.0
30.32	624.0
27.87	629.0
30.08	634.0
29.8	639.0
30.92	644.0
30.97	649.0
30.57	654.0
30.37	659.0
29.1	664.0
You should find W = 29.4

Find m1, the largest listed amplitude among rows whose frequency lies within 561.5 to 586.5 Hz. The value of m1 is 29.51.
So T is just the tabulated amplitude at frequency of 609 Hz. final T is 27.62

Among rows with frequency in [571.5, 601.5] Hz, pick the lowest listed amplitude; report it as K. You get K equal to 15.76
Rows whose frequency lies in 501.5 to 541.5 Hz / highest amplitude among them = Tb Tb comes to 31.33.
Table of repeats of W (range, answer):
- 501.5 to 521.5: 26.8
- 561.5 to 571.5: 29.2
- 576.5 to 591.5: 25.2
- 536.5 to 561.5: 29.6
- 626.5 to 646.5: 29.7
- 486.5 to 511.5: 23.6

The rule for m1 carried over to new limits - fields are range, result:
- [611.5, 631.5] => 31.47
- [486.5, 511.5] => 26.18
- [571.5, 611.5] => 29.27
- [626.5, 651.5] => 30.97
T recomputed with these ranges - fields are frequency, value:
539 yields 29.08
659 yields 30.37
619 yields 31.47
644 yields 30.92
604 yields 23.99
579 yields 29.27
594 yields 15.76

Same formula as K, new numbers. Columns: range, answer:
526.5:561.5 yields 29.08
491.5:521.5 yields 21.6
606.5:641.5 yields 27.4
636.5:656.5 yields 29.8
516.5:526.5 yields 29.26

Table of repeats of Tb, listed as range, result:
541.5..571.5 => 30.22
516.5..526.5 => 29.29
